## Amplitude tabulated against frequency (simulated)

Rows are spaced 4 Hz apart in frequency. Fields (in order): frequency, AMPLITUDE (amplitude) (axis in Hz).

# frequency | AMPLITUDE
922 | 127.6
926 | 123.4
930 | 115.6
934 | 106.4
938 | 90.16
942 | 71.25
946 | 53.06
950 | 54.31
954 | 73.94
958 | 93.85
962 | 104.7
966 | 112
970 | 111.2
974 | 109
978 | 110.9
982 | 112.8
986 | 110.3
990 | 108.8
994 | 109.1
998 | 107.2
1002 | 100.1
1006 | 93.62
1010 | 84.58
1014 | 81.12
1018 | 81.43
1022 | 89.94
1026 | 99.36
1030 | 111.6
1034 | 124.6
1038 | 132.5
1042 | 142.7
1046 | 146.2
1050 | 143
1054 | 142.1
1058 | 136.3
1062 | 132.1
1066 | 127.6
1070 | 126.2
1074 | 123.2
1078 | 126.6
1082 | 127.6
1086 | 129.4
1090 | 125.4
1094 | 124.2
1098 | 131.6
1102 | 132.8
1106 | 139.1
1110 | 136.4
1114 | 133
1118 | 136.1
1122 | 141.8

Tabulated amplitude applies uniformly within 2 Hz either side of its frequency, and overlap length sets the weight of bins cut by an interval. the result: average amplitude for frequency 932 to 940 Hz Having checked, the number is 98.3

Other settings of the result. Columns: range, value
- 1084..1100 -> 128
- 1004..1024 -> 86.1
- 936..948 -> 71.5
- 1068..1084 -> 126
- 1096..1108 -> 134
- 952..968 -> 96.1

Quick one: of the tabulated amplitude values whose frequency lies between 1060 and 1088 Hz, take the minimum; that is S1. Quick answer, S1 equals 123.2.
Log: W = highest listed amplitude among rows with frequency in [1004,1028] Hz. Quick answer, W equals 99.36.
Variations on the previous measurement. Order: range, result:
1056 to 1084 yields 136.3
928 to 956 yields 115.6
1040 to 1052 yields 146.2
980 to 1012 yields 112.8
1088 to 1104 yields 132.8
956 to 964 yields 104.7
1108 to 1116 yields 136.4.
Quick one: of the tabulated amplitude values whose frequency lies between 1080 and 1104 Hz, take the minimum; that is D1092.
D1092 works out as 124.2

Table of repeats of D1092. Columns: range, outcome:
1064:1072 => 126.2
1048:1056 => 142.1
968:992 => 108.8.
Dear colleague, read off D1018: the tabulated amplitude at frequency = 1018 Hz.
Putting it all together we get 81.43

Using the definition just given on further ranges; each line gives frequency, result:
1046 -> 146.2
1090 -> 125.4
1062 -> 132.1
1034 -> 124.6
